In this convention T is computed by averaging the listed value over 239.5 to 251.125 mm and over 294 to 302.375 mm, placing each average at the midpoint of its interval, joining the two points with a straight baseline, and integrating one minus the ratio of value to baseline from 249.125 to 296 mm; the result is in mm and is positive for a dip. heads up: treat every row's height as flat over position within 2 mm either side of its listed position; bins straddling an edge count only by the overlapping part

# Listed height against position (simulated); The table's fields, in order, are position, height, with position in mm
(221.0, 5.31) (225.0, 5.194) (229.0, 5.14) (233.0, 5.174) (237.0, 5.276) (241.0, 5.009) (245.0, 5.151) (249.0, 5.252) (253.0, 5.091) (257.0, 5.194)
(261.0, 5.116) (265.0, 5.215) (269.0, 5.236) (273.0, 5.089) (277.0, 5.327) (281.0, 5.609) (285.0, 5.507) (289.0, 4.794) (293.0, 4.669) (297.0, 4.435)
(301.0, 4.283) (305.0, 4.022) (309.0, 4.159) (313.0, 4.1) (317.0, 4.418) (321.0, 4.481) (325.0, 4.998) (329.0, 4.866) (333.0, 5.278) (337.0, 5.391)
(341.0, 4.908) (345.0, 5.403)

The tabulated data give -3.9 mm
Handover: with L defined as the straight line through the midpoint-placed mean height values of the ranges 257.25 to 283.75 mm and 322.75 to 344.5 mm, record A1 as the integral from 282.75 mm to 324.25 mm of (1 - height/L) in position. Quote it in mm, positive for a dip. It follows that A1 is 5.4 mm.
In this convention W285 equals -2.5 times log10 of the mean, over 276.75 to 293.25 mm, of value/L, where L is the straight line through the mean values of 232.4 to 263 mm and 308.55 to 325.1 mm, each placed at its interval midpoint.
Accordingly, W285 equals -0.10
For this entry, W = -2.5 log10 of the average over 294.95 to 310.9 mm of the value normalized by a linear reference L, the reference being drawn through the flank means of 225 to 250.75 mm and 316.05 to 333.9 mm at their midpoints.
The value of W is 0.16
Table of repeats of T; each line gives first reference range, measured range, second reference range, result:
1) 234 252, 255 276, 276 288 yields 0.6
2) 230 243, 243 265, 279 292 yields 0.1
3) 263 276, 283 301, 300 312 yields -1.0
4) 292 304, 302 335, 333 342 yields 2.0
